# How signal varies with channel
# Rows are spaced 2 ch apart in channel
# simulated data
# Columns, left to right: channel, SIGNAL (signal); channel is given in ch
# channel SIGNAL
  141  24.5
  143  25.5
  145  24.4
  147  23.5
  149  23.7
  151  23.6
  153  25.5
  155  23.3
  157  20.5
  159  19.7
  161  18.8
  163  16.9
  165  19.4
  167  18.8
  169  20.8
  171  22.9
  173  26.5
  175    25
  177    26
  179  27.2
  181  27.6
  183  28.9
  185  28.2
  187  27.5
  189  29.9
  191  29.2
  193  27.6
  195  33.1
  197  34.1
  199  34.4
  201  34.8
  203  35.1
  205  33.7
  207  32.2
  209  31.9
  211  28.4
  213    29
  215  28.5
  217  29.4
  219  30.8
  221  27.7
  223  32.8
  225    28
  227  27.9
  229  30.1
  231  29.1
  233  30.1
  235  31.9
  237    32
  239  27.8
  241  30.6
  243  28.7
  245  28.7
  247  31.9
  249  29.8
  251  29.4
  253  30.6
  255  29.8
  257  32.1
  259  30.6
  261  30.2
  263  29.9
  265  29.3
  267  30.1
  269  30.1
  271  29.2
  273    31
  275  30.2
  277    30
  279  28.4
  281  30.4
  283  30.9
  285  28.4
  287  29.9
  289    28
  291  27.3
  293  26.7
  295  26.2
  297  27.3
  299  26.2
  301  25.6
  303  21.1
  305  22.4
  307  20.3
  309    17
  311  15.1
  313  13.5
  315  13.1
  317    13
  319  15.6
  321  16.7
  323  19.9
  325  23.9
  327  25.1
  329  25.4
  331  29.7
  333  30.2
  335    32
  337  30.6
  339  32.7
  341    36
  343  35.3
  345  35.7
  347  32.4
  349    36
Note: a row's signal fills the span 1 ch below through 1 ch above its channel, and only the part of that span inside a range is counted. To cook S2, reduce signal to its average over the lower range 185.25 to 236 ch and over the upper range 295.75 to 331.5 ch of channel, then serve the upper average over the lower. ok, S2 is 0.7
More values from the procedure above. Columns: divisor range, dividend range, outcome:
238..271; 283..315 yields 0.79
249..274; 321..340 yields 0.90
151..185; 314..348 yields 1.14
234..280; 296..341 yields 0.76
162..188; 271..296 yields 1.19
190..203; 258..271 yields 0.92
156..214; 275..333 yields 0.87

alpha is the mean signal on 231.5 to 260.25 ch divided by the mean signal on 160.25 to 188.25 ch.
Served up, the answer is 1.26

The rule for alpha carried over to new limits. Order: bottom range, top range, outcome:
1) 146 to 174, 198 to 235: 1.42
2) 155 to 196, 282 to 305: 1.09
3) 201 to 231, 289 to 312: 0.77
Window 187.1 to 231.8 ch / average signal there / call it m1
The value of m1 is 30.7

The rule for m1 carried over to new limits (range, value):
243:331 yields 25.9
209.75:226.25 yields 29.3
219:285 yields 30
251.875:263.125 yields 30.6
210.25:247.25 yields 29.6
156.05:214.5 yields 27.2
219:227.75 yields 29.3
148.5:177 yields 21.9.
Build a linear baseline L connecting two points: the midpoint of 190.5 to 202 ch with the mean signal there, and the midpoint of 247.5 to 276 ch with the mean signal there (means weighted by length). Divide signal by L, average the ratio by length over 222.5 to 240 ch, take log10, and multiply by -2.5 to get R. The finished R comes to 0.05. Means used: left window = 32.3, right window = 30.2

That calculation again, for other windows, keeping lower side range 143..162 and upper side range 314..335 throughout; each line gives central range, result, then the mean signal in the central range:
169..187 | -0.16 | 26.3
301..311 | 0.08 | 20.2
